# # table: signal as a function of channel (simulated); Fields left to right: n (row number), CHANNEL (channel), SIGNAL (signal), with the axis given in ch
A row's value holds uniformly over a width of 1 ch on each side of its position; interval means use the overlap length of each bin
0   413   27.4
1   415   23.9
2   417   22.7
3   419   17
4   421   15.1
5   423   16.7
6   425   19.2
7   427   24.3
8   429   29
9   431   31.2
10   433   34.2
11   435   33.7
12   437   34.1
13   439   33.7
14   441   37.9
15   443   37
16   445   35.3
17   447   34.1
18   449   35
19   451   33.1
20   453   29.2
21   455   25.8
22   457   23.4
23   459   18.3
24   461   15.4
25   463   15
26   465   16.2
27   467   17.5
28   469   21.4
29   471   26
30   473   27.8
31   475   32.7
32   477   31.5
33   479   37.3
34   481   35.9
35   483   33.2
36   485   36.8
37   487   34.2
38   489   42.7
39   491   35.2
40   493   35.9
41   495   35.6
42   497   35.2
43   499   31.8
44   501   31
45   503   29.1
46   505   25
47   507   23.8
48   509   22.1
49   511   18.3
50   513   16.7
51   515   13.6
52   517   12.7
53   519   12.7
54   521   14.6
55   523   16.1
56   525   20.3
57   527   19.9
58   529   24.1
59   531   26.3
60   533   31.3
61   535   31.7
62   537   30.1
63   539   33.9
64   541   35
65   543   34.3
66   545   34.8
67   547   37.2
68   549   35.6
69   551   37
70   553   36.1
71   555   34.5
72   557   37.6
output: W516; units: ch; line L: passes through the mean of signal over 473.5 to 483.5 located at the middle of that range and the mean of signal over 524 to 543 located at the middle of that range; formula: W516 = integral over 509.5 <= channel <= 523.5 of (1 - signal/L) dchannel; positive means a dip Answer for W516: 6.9 ch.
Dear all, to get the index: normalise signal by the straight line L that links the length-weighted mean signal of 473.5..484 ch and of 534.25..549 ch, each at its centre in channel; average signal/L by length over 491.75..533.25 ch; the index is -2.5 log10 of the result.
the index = 0.40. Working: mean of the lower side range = 33.8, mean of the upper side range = 34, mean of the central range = 23.6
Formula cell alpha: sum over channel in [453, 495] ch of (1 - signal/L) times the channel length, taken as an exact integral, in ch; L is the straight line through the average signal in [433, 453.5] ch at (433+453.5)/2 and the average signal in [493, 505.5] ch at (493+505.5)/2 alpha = 5.86 ch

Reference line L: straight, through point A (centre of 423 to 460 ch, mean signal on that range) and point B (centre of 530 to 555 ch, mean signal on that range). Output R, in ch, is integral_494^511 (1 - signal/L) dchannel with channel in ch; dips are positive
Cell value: 1.9 ch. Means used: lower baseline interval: 30.1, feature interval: 28.6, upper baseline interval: 33.6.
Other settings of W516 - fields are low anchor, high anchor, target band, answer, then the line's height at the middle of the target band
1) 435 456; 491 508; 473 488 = -1.0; 32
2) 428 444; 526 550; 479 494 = -1.8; 32.5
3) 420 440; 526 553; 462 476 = 3.1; 28.8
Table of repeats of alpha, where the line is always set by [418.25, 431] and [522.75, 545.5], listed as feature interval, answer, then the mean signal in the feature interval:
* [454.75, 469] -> 3.0 ch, 18.6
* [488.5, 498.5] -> -4.2 ch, 36.4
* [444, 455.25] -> -4.8 ch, 32.5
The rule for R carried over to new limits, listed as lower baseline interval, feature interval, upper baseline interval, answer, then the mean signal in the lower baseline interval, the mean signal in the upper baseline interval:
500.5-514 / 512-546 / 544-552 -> 7.6 ch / 23.4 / 36.1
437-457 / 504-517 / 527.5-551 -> 5.2 ch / 33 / 32.2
